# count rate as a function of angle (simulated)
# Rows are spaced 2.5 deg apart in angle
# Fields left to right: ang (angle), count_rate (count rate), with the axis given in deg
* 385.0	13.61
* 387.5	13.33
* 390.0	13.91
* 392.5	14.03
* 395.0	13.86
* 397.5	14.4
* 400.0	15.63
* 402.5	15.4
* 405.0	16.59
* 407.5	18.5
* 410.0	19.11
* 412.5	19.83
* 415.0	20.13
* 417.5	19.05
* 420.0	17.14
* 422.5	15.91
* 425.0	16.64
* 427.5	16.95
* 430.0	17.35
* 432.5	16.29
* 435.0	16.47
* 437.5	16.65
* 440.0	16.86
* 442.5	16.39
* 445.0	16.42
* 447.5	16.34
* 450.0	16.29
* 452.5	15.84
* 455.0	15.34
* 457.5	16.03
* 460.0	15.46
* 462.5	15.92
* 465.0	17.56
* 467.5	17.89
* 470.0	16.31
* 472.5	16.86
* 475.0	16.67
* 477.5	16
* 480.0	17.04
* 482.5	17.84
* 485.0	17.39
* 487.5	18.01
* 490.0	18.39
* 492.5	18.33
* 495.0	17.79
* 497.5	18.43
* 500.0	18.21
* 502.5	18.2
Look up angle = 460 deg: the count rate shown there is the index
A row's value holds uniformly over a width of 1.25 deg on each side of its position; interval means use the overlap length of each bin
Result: 15.46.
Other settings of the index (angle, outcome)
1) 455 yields 15.34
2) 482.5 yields 17.84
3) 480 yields 17.04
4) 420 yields 17.14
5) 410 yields 19.11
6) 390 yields 13.91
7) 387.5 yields 13.33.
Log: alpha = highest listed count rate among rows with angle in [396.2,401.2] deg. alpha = 15.63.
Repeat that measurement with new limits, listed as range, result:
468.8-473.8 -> 16.86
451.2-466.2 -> 17.56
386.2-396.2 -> 14.03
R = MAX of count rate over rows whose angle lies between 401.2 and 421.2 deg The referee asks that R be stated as 20.13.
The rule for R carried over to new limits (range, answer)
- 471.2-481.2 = 17.04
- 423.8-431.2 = 17.35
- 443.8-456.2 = 16.42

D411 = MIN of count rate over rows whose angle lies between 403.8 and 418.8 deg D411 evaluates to 16.59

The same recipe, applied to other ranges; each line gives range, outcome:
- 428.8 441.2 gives 16.29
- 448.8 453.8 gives 15.84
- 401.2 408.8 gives 15.4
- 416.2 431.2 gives 15.91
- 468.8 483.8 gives 16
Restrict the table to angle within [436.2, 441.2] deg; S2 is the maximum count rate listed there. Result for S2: 16.86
